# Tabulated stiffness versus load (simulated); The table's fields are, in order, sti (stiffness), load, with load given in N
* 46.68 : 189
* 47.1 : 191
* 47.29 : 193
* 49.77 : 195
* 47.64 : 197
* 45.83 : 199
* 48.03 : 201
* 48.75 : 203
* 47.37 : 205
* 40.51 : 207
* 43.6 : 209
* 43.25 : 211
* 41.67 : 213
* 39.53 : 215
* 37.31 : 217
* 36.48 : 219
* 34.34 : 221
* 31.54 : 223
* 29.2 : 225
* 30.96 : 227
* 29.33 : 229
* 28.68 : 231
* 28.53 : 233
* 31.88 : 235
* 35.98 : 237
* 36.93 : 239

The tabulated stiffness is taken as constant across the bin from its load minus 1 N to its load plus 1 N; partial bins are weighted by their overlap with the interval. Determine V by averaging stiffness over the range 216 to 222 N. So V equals 36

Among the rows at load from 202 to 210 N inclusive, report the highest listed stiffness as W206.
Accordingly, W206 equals 48.75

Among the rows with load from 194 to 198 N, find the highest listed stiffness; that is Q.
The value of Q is 49.77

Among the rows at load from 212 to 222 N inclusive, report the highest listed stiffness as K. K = 41.67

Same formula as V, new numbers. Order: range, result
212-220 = 38.7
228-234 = 28.8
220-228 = 31.5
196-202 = 47.2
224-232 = 29.5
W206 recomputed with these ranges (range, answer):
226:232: 30.96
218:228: 36.48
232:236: 31.88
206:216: 43.6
